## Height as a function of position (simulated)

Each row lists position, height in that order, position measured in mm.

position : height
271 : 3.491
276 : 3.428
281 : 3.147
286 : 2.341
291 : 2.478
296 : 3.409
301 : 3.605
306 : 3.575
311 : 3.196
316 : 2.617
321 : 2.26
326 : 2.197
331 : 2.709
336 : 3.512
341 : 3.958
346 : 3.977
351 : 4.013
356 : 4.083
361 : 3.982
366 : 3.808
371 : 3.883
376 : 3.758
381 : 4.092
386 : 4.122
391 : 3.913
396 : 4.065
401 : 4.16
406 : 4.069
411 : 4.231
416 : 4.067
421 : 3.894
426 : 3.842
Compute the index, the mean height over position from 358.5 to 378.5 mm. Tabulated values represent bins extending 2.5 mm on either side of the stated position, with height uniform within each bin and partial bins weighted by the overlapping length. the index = 3.86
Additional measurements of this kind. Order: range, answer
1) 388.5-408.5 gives 4.05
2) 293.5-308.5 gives 3.53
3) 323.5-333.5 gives 2.45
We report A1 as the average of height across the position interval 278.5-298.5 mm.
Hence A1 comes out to 2.84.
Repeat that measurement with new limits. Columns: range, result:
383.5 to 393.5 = 4.02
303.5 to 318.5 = 3.13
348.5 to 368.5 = 3.97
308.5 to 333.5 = 2.6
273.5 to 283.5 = 3.29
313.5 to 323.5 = 2.44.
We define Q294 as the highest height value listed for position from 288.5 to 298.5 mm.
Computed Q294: 3.409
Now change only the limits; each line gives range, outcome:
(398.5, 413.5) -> 4.231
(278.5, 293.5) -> 3.147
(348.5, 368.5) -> 4.083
